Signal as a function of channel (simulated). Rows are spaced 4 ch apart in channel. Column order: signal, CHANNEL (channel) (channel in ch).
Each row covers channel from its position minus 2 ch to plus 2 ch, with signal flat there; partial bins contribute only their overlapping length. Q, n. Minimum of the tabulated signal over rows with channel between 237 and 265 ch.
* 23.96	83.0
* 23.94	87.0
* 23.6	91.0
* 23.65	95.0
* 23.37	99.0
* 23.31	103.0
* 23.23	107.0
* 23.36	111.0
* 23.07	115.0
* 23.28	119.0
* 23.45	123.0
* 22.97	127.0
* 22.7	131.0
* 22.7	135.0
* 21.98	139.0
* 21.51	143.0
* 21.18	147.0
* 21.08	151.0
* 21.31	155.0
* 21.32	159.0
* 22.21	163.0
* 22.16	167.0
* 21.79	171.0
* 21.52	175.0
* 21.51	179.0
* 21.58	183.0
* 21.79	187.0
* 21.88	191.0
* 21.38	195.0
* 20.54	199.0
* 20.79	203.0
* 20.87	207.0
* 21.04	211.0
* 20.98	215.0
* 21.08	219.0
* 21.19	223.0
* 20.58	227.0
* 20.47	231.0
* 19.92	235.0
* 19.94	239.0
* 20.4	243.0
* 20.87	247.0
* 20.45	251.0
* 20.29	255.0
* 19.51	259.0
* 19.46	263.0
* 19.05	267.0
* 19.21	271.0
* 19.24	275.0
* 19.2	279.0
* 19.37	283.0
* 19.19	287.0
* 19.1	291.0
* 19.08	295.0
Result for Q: 19.46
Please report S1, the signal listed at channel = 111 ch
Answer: 23.36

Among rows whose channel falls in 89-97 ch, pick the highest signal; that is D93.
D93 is 23.65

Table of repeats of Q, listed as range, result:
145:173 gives 21.08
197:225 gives 20.54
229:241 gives 19.92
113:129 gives 22.97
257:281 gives 19.05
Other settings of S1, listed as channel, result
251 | 20.45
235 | 19.92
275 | 19.24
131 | 22.7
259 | 19.51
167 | 22.16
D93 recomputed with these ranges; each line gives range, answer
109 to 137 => 23.45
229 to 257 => 20.87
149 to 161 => 21.32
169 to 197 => 21.88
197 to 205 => 20.79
